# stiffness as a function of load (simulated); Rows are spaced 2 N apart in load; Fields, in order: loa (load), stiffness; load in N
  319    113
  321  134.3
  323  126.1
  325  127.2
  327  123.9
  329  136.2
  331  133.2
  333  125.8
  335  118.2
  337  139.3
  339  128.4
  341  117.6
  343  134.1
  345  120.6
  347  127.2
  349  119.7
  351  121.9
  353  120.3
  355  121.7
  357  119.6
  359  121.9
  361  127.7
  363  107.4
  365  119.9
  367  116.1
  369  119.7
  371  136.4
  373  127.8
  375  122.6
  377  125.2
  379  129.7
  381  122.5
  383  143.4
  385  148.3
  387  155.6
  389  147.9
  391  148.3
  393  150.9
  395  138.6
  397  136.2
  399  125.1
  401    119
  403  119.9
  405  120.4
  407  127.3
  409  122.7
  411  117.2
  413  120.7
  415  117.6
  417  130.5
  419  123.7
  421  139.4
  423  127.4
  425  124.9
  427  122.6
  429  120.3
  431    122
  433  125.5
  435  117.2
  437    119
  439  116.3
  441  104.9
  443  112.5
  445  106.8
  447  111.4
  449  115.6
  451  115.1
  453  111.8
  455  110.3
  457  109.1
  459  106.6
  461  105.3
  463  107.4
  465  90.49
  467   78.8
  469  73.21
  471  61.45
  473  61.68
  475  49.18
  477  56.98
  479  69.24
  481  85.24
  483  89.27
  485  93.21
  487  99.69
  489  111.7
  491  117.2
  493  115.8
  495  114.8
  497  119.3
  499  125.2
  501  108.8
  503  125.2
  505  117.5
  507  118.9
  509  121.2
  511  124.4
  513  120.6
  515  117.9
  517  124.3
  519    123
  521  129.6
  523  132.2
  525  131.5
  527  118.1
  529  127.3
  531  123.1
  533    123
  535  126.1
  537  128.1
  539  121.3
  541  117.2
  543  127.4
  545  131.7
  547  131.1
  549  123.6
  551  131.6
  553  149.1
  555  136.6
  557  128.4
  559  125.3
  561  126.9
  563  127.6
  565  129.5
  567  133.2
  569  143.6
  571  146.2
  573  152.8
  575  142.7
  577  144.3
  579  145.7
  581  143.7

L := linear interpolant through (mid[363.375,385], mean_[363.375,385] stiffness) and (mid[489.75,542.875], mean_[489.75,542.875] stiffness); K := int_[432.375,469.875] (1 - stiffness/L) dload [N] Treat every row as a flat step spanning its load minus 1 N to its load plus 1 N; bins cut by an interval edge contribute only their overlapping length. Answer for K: 5.2 N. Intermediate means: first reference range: 127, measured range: 107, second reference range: 122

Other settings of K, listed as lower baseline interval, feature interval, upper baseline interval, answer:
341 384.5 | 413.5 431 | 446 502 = -2.53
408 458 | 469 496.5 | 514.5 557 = 8.13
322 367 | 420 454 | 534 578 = 2.56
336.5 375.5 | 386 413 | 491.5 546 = -2.06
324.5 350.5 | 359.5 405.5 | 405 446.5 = -2.62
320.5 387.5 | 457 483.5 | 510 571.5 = 9.78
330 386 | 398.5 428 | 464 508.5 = -3.03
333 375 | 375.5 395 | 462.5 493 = -4.74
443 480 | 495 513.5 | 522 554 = -1.33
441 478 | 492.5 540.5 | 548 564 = -2.76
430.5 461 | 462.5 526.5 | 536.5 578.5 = 9.88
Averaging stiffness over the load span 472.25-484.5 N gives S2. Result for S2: 69.7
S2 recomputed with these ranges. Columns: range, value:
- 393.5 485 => 109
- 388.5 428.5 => 129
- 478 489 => 89.5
